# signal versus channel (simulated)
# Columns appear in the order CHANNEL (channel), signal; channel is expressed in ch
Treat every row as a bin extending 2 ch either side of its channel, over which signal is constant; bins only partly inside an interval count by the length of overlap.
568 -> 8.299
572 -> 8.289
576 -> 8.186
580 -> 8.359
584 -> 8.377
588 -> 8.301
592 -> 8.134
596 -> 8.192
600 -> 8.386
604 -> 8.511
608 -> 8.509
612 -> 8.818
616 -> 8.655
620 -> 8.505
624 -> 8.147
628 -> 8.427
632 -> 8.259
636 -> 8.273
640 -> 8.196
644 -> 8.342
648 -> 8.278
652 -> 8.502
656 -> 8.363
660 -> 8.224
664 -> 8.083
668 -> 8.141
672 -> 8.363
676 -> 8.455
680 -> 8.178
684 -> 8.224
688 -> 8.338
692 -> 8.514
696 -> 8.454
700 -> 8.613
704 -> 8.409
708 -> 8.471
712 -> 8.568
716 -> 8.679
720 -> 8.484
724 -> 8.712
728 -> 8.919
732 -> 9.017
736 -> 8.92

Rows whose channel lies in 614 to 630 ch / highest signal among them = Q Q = 8.655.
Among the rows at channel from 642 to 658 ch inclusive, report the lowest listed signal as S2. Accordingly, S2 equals 8.278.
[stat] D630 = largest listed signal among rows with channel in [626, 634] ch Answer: 8.427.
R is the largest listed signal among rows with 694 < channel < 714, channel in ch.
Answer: 8.613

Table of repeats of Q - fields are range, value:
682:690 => 8.338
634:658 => 8.502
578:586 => 8.377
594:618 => 8.818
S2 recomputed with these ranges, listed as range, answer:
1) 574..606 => 8.134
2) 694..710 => 8.409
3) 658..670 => 8.083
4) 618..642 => 8.147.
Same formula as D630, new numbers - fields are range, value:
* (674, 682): 8.455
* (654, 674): 8.363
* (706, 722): 8.679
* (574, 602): 8.386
